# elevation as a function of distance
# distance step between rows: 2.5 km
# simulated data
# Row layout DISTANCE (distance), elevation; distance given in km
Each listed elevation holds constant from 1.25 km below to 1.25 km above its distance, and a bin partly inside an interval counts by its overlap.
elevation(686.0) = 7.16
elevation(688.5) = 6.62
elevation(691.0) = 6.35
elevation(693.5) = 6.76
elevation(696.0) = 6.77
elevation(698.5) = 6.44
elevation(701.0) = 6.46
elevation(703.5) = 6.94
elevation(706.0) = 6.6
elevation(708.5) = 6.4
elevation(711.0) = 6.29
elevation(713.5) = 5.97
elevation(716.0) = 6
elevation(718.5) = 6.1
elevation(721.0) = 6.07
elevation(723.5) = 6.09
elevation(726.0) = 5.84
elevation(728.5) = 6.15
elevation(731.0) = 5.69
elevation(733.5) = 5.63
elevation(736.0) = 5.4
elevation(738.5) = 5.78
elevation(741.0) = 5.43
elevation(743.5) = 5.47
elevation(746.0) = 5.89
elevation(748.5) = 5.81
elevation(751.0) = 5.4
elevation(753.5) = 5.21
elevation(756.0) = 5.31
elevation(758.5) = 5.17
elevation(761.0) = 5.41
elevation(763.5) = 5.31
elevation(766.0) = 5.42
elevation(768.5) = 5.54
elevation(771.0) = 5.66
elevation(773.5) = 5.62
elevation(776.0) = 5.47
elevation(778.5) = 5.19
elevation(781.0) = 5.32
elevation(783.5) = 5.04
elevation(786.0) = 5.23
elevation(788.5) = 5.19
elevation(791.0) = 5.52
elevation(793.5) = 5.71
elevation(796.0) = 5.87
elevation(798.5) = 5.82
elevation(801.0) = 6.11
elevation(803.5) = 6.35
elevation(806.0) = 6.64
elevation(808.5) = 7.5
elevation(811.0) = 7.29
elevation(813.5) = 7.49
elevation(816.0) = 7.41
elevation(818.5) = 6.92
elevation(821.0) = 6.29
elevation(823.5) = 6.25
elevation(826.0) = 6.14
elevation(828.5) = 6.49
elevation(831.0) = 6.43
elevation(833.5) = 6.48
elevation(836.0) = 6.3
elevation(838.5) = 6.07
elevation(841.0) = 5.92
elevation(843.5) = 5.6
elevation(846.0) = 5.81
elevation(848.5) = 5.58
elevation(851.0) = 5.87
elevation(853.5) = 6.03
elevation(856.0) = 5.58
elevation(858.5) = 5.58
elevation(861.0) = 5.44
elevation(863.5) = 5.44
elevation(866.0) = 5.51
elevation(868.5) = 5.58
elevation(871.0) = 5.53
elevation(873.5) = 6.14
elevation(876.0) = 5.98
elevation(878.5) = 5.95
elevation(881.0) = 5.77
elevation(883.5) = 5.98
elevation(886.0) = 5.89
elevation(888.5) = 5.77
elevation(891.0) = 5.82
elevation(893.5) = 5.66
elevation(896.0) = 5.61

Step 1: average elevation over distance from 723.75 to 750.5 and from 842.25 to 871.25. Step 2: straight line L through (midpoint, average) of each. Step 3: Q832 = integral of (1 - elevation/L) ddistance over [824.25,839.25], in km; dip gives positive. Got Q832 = -1.79 km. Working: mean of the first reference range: 5.71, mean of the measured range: 6.32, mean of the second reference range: 5.63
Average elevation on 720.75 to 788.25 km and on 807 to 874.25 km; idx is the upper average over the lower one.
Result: 1.1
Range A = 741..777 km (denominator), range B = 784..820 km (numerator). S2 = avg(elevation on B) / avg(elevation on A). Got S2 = 1.16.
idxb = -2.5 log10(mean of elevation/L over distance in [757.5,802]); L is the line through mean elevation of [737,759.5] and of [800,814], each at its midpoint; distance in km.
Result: 0.14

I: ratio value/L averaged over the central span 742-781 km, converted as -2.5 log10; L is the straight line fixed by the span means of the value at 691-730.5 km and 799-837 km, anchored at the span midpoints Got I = 0.187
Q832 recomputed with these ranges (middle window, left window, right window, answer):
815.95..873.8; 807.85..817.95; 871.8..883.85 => 6.0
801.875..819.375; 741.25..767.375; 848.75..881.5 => -4.7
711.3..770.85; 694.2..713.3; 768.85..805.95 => 4.4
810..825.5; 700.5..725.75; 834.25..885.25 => -2.5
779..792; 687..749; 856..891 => 1.5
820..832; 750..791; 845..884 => -1.6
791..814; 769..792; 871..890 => -4.0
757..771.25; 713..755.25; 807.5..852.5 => 1.3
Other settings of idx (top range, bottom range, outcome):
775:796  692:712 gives 0.81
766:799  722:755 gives 0.96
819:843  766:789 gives 1.17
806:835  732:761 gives 1.23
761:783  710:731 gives 0.90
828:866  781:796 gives 1.09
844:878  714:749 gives 0.98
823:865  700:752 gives 0.99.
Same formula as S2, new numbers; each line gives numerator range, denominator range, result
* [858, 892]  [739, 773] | 1.05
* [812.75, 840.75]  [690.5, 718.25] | 1.01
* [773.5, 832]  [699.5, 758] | 1.04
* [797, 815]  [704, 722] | 1.08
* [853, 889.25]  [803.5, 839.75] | 0.86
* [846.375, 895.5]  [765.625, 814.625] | 0.97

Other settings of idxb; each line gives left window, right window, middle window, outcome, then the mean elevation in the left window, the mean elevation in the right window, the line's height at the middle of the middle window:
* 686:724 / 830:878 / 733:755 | 0.13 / 6.42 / 5.83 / 6.27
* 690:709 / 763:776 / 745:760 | 0.06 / 6.6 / 5.52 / 5.78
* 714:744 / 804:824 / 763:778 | 0.16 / 5.82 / 6.98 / 6.38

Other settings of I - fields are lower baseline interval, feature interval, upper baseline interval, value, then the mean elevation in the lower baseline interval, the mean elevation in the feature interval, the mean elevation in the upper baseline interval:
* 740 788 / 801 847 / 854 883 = -0.169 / 5.41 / 6.51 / 5.7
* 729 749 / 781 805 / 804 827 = 0.157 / 5.65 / 5.64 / 6.87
